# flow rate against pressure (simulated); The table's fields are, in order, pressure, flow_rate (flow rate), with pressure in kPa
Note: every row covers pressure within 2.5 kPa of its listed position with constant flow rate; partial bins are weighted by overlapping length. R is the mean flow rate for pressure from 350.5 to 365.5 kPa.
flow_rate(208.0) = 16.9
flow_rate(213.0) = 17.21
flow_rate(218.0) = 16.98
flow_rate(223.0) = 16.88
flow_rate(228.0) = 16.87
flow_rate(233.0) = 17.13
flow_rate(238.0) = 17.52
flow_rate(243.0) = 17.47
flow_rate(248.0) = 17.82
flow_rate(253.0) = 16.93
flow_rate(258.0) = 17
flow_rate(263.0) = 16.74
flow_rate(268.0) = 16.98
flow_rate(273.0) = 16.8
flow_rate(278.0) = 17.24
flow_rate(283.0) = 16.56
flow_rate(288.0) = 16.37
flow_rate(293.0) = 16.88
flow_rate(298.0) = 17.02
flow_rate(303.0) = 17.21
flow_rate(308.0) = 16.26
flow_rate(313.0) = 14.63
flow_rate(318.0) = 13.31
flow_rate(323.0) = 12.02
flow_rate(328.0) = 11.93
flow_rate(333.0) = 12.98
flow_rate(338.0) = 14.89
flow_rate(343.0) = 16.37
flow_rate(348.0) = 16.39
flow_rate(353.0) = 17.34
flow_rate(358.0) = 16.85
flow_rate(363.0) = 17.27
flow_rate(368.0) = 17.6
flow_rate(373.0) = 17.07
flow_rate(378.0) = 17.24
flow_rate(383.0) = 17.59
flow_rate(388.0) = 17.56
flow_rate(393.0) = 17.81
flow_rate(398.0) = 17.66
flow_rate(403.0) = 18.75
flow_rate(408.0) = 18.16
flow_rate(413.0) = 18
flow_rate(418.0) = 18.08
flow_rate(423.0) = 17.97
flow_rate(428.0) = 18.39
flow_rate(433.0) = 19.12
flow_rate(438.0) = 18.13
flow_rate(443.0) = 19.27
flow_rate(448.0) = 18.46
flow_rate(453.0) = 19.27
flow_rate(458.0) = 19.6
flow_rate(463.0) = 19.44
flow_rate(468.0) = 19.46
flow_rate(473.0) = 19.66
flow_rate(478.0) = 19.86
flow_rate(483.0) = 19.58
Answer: 17.2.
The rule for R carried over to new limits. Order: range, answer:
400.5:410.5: 18.5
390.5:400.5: 17.7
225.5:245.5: 17.2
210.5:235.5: 17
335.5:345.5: 15.6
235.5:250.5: 17.6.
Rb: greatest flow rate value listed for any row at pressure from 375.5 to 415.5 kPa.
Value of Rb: 18.75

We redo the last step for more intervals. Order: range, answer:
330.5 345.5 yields 16.37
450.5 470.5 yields 19.6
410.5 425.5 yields 18.08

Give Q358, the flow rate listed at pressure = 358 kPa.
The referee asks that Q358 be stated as 16.85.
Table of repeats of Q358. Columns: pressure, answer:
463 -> 19.44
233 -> 17.13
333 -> 12.98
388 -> 17.56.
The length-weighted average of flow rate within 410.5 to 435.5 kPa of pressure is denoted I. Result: 18.3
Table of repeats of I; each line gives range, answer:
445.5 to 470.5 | 19.2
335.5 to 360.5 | 16.4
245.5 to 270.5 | 17.1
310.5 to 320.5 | 14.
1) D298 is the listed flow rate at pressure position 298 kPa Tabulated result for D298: 17.02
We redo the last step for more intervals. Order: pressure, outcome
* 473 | 19.66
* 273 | 16.8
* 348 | 16.39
